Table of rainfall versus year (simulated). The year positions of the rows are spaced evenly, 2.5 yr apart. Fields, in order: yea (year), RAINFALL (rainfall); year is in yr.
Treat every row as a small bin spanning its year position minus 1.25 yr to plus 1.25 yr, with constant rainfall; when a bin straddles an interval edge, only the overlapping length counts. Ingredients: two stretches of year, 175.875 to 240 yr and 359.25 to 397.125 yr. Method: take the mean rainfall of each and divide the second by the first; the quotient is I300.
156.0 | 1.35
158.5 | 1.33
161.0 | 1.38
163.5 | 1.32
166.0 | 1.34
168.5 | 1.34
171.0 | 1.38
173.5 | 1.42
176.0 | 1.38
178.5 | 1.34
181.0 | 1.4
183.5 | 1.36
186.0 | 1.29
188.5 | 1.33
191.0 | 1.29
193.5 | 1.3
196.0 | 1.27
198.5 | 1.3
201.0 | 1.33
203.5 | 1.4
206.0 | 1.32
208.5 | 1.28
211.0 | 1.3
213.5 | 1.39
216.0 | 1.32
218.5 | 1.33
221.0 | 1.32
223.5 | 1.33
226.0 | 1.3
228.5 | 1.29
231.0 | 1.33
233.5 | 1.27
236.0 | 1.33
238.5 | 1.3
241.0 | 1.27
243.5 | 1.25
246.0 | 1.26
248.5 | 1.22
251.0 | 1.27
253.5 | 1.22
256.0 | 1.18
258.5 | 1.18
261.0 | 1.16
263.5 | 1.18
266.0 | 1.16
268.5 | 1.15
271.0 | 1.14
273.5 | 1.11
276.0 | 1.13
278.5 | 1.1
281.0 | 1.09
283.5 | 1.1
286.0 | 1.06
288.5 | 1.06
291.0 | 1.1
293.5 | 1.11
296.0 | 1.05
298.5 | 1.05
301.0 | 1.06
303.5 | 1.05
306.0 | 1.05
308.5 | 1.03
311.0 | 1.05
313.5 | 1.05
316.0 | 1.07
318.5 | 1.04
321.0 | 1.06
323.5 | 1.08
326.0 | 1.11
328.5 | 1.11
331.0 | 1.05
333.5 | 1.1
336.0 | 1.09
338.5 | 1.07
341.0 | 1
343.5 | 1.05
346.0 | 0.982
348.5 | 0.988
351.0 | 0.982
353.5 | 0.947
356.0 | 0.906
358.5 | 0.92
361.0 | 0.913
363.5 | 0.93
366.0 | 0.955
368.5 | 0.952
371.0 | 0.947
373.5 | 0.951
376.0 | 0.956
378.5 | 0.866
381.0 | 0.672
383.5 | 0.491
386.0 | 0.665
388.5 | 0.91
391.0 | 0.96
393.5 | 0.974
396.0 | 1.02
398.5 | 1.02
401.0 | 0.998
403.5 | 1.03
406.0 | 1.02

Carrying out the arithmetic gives 0.66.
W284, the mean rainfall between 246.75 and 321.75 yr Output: 1.11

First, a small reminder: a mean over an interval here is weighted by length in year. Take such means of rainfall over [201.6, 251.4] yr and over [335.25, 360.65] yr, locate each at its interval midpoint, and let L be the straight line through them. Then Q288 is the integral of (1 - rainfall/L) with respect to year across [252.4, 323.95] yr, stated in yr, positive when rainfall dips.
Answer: 2.82 yr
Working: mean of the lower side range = 1.3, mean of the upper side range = 0.989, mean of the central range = 1.1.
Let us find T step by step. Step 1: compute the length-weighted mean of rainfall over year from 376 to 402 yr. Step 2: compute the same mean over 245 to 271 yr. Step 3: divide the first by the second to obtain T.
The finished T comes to 0.72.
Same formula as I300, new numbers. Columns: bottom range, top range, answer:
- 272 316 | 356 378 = 0.87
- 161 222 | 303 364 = 0.77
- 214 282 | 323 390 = 0.77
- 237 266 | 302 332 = 0.87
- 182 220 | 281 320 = 0.80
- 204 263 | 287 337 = 0.84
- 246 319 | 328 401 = 0.85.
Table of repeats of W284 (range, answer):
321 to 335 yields 1.09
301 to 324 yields 1.05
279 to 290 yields 1.08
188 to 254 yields 1.3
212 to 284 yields 1.23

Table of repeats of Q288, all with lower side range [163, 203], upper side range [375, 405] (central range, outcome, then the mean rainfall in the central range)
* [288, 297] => 0.1 yr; 1.08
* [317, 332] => -0.7 yr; 1.08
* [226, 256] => -1.5 yr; 1.27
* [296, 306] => 0.2 yr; 1.05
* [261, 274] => 0.0 yr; 1.15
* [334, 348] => -0.7 yr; 1.04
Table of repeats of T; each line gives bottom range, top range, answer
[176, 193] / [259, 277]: 0.86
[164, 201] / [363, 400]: 0.66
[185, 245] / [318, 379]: 0.76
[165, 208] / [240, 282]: 0.88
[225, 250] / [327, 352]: 0.81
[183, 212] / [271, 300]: 0.83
